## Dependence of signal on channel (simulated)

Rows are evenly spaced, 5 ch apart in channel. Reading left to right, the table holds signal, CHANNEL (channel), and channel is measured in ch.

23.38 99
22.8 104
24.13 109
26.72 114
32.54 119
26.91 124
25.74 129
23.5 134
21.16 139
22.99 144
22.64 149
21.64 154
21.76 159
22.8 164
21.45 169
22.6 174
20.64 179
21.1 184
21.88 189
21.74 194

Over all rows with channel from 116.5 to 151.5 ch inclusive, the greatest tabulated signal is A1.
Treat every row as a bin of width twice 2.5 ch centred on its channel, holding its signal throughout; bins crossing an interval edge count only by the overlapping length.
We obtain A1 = 32.54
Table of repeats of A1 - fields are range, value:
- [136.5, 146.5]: 22.99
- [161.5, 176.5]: 22.8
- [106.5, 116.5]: 26.72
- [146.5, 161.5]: 22.64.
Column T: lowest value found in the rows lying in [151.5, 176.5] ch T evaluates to 21.45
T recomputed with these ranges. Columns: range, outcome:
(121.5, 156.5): 21.16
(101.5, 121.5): 22.8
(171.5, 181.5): 20.64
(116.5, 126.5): 26.91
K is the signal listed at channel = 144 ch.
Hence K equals 22.99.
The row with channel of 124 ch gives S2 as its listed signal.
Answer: 26.91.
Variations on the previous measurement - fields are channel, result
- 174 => 22.6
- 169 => 21.45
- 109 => 24.13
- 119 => 32.54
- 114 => 26.72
